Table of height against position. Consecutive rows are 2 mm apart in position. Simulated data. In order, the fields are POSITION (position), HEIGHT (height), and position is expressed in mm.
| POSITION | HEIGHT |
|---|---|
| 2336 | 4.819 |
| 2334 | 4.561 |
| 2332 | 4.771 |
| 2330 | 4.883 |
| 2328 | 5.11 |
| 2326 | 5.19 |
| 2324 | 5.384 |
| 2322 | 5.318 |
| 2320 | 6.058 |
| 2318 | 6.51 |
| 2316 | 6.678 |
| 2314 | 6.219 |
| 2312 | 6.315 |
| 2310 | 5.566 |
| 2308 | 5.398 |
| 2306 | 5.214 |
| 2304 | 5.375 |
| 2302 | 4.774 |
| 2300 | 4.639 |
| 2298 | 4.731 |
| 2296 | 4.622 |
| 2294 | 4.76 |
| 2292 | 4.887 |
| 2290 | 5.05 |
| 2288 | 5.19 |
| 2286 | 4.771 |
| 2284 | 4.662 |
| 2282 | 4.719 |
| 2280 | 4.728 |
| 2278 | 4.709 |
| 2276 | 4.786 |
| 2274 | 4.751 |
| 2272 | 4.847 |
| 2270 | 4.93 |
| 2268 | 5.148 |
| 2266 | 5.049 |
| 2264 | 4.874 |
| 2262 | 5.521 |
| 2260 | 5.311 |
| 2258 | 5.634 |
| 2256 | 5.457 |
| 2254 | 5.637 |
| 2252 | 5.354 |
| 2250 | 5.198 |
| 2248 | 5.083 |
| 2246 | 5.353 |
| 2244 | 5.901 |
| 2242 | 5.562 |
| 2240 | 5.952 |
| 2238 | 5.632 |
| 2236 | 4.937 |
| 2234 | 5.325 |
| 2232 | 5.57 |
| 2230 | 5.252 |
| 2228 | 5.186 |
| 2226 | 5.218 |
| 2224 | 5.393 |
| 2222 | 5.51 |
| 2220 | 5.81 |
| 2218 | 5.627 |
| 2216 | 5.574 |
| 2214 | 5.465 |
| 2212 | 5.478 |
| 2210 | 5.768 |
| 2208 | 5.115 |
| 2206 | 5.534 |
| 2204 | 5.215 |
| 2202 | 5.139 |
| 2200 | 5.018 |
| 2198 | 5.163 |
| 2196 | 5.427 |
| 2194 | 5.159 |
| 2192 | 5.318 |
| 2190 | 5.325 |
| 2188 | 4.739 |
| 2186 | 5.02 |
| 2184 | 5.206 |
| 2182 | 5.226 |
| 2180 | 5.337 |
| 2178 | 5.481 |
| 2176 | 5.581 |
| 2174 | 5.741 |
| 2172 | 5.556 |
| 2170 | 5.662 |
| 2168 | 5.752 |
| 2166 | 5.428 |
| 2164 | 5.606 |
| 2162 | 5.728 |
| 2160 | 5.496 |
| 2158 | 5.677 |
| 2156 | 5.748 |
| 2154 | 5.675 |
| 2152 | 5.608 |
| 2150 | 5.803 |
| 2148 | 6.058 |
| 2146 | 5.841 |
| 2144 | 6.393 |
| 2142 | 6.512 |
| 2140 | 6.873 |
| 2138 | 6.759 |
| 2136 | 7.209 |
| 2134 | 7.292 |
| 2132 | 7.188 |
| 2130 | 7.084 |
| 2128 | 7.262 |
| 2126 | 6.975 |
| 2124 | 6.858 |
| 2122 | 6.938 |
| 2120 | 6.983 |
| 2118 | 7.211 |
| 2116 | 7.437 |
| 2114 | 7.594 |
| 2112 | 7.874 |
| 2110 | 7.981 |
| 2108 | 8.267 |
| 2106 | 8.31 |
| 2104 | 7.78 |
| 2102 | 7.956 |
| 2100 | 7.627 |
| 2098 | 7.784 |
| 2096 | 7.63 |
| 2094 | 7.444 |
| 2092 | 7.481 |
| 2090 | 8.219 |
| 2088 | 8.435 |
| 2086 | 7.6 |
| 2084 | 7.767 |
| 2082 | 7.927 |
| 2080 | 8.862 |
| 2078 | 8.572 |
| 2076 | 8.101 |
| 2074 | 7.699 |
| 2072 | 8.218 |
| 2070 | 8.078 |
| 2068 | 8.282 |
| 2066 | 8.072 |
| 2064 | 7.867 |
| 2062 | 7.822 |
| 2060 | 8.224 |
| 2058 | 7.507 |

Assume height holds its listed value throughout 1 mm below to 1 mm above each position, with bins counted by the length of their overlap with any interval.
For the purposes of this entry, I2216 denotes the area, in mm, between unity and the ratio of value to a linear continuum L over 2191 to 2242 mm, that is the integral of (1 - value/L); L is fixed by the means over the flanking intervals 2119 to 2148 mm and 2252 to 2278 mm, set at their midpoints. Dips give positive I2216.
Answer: 3.3 mm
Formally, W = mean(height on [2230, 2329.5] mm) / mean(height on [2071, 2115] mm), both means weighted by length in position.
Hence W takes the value 0.7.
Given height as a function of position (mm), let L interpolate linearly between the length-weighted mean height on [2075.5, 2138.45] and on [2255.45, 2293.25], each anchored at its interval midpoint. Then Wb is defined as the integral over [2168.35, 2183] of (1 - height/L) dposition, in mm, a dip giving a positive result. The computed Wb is 2.3 mm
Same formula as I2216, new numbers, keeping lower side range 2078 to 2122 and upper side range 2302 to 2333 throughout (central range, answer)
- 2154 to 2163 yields 1.9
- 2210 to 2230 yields 3.3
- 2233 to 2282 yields 7.7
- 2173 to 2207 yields 8.0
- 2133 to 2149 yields 1.7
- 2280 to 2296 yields 2.8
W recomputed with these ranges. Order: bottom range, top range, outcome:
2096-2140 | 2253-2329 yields 0.70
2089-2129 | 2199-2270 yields 0.71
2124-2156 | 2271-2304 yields 0.73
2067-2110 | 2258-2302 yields 0.61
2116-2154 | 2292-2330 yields 0.81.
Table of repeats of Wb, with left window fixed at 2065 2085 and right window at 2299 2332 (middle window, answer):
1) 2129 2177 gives 7.99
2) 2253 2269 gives 2.06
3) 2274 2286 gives 2.39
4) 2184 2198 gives 3.49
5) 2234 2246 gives 1.49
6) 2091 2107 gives 0.29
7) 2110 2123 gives 0.53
